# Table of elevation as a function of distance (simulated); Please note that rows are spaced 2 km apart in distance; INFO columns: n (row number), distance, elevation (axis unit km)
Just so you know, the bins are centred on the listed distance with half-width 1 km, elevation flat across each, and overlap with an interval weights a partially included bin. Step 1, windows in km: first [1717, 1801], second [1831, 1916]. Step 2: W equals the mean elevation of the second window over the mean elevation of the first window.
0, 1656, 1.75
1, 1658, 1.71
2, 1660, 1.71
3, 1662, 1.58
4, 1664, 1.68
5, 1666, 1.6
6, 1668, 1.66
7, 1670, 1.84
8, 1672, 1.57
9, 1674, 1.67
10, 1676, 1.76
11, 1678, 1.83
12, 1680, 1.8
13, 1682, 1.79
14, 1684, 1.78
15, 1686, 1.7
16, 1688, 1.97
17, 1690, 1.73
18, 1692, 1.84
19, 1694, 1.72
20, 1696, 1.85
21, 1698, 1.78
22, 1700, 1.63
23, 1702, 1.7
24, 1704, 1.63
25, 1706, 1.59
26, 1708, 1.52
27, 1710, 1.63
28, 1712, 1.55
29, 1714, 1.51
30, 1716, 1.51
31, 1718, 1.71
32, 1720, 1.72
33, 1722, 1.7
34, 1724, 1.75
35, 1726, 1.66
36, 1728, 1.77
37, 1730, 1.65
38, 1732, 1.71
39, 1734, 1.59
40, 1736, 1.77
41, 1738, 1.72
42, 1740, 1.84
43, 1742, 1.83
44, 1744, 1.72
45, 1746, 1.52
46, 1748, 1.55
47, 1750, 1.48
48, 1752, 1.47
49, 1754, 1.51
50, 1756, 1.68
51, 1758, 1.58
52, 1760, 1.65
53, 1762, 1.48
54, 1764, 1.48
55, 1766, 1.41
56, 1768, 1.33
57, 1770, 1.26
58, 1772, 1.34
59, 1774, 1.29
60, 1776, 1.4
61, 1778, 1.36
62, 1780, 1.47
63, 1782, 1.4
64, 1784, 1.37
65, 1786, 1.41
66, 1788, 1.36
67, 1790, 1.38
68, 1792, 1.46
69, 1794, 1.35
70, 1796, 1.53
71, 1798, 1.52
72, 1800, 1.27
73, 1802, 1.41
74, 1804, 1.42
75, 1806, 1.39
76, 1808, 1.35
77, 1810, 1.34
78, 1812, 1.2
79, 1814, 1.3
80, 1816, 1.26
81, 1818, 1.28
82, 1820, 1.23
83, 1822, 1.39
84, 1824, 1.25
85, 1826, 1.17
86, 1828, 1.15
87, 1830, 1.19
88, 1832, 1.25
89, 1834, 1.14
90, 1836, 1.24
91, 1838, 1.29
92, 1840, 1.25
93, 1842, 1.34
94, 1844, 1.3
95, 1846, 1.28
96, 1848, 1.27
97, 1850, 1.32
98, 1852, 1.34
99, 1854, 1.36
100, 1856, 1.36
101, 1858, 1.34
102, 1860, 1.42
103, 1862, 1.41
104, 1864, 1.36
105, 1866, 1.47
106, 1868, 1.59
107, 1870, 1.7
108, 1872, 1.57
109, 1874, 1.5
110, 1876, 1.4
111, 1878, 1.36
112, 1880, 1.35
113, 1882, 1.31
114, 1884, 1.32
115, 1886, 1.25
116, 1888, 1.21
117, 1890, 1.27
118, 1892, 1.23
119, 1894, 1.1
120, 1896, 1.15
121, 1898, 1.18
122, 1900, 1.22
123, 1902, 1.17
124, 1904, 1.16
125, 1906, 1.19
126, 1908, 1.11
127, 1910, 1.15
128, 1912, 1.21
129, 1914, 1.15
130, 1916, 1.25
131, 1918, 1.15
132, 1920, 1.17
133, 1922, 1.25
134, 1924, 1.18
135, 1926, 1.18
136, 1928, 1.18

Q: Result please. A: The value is 0.85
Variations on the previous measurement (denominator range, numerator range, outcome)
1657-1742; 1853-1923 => 0.76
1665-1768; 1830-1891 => 0.81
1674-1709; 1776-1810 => 0.81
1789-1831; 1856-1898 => 1.03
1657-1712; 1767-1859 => 0.77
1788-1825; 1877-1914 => 0.90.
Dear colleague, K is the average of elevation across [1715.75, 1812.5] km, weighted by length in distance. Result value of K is 1.51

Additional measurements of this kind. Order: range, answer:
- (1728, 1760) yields 1.65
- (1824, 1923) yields 1.28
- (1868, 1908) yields 1.3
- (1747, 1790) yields 1.44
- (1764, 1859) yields 1.33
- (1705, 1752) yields 1.65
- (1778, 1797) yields 1.41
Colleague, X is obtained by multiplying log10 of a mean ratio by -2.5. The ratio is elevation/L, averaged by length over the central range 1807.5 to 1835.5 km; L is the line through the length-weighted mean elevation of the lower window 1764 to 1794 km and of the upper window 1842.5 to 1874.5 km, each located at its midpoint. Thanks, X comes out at 0.12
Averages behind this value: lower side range 1.38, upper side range 1.41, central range 1.25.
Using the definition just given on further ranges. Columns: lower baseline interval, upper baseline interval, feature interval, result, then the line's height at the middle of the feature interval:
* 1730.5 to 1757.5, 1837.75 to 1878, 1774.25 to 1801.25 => 0.11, 1.55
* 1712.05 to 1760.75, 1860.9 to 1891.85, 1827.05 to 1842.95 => 0.19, 1.47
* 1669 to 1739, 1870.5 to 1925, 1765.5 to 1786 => 0.13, 1.54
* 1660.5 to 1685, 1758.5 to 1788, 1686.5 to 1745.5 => -0.08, 1.58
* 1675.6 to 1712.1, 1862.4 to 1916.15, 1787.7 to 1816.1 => 0.09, 1.49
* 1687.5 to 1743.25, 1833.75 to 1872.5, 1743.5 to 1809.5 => 0.08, 1.55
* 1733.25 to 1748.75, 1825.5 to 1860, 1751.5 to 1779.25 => 0.11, 1.6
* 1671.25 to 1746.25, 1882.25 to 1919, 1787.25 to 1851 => 0.08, 1.41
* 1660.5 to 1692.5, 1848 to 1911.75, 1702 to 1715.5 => 0.06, 1.67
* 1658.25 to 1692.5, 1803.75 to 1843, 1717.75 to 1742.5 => -0.11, 1.56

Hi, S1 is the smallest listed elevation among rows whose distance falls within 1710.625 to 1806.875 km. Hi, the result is 1.26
